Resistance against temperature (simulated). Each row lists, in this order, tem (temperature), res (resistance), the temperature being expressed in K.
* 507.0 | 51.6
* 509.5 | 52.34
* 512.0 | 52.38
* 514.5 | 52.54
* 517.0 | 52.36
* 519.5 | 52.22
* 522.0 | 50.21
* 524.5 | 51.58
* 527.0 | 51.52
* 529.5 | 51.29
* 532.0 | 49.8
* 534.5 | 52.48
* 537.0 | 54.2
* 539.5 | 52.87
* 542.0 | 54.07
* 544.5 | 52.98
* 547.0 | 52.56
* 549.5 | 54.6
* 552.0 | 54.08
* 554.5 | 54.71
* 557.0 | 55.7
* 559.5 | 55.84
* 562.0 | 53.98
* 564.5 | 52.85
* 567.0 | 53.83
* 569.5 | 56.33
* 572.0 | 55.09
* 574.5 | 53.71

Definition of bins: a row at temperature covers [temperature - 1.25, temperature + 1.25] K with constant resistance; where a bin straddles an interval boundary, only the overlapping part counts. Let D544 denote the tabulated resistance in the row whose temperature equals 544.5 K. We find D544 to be 52.98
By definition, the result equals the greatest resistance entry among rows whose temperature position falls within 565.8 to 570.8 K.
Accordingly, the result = 56.33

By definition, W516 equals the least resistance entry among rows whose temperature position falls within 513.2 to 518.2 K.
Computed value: 52.36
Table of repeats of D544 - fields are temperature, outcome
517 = 52.36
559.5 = 55.84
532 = 49.8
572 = 55.09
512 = 52.38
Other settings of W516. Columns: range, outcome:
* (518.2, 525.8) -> 50.21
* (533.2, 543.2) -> 52.48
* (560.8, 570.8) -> 52.85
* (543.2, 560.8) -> 52.56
